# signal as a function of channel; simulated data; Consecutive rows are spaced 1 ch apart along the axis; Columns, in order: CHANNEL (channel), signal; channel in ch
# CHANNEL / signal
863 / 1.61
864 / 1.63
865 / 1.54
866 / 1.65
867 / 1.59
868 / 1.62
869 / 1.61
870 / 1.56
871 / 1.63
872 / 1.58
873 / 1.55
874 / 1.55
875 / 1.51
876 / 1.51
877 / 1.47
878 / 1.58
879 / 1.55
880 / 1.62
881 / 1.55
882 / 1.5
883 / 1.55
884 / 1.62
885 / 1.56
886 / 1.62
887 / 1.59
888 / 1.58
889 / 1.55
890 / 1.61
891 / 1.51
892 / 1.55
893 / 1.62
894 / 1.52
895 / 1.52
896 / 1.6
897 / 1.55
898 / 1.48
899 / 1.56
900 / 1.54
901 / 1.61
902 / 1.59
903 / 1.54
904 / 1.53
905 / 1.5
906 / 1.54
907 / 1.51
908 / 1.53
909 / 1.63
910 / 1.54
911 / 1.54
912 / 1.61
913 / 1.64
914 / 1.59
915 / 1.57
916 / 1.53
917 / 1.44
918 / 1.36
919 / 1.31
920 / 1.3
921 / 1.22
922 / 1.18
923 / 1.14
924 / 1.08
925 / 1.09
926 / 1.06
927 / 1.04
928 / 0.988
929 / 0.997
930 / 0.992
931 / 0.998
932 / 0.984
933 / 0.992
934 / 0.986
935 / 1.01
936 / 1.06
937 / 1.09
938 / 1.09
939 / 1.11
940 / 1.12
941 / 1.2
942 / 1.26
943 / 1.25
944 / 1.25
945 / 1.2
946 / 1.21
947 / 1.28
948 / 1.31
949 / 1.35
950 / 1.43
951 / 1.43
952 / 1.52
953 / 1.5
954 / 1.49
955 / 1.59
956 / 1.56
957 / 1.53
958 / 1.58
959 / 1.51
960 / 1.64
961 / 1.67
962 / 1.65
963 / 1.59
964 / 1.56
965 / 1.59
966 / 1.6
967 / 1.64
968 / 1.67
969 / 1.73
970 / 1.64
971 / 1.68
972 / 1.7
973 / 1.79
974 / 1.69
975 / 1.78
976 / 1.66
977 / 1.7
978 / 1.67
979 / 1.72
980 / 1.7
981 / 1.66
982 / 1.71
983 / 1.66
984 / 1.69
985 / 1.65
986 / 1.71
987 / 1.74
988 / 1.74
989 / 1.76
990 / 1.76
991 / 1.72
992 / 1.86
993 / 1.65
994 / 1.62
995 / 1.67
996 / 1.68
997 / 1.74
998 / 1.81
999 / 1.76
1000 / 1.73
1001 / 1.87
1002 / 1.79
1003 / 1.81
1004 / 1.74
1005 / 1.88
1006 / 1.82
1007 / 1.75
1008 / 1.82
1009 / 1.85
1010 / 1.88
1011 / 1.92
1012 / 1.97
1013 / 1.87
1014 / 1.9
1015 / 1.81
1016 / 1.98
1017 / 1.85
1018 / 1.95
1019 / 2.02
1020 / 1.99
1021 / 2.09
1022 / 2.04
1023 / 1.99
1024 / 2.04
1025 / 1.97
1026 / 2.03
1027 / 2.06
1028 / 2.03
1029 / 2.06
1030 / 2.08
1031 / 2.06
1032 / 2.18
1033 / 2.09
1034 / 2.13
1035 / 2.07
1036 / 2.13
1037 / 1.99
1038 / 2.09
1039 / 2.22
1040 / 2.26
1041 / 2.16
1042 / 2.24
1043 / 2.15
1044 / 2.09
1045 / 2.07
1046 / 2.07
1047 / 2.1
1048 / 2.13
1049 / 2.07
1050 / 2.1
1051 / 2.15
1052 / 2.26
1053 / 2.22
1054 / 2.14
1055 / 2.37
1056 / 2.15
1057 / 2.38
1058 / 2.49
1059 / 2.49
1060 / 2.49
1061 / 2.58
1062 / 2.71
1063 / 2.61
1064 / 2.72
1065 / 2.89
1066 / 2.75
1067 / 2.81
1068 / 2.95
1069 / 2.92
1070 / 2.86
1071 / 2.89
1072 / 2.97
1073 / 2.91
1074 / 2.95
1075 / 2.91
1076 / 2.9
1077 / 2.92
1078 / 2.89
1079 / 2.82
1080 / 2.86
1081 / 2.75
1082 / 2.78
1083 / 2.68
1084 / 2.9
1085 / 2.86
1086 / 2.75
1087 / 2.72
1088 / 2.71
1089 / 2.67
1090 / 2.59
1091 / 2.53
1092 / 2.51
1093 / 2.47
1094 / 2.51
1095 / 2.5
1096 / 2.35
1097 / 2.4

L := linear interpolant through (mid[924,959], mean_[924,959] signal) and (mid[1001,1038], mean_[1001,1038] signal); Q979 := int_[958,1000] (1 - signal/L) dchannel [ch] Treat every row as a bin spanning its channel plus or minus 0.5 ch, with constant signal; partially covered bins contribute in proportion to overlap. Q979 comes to -3.0 ch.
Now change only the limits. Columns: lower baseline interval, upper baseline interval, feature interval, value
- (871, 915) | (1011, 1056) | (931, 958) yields 7.5 ch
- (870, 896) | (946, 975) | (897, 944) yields 7.8 ch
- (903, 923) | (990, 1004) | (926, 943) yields 5.3 ch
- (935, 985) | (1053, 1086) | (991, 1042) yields 4.6 ch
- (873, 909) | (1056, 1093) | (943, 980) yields 8.4 ch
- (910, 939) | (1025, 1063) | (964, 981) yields -0.8 ch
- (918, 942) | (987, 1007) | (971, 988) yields -1.3 ch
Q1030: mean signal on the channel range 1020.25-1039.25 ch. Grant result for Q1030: 2.07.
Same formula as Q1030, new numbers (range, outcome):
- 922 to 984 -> 1.4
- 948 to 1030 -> 1.75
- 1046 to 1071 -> 2.47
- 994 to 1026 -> 1.87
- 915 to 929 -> 1.22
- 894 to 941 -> 1.32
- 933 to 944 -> 1.12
